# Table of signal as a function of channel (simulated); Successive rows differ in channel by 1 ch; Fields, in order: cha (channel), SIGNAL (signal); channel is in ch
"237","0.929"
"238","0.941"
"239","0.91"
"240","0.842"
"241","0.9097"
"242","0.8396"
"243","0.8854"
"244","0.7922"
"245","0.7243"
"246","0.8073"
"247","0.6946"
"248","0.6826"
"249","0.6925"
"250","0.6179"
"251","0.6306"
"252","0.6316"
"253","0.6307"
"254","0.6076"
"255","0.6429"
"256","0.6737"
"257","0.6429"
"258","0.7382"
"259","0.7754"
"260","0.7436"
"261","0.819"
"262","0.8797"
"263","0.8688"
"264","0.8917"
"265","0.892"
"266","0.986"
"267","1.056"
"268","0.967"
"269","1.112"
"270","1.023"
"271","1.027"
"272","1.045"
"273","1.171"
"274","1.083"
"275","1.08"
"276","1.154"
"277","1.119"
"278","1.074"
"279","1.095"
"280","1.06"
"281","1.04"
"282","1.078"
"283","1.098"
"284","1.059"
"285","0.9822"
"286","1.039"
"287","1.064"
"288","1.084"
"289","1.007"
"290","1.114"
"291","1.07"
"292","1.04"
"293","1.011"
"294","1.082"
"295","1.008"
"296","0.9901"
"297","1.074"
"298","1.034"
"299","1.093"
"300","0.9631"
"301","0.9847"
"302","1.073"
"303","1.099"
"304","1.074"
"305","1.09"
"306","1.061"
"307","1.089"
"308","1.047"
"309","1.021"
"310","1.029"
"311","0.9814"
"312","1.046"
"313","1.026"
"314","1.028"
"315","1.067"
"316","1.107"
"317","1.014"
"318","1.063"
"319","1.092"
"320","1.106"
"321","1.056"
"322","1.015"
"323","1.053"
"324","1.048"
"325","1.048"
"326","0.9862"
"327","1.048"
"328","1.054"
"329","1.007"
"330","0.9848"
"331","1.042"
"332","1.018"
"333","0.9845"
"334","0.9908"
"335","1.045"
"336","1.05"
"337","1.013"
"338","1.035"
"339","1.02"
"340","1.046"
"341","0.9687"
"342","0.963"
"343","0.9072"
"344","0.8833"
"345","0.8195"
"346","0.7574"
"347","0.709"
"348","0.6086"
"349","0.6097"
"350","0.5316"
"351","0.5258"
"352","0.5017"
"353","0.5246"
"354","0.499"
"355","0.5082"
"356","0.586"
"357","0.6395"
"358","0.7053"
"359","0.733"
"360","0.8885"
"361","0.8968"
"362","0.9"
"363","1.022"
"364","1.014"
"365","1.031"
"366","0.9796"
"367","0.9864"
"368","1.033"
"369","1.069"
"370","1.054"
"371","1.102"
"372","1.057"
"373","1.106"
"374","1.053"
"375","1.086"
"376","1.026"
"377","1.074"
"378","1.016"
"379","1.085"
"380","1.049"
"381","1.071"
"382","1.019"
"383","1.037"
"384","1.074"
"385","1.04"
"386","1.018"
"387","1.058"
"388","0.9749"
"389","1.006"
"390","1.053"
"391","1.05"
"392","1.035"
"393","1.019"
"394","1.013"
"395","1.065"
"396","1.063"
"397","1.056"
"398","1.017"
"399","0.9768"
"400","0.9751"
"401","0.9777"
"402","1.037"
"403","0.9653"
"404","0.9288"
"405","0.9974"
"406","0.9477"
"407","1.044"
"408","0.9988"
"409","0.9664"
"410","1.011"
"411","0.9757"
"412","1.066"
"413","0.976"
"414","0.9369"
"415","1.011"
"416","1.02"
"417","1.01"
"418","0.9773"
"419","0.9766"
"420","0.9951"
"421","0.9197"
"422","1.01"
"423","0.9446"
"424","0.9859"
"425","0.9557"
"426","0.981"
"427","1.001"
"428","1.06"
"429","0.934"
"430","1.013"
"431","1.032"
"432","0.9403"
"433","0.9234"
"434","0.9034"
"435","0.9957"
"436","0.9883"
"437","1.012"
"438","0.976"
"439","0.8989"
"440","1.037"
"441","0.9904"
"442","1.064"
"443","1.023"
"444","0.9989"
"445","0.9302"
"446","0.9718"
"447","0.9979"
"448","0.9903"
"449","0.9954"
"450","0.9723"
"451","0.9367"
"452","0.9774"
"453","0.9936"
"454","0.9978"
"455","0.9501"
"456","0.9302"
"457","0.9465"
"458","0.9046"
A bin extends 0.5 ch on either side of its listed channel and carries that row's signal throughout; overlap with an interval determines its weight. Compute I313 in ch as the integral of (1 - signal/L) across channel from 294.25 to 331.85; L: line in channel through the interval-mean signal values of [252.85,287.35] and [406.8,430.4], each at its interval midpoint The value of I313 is -3.1 ch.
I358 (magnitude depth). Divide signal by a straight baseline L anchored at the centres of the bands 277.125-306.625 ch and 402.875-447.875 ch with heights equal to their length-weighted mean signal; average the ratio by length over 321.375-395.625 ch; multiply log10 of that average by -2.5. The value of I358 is 0.09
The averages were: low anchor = 1.05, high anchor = 0.984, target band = 0.94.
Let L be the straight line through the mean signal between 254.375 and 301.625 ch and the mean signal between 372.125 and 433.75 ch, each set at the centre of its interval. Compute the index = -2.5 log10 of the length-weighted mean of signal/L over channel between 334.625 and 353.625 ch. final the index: 0.225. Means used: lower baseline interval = 0.989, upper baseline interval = 1.01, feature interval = 0.813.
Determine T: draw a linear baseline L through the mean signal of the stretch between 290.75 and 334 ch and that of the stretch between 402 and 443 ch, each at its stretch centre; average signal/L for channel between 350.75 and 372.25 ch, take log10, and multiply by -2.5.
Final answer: 0.218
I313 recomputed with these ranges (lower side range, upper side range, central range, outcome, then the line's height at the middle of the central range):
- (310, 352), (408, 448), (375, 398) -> -1.6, 0.972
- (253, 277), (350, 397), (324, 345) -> -1.7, 0.927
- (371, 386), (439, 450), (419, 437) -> 0.6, 1.01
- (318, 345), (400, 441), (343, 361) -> 6.2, 1.01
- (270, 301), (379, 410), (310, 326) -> 0.0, 1.05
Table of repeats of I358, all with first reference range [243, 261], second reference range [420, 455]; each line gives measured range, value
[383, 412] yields -0.11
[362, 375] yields -0.18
